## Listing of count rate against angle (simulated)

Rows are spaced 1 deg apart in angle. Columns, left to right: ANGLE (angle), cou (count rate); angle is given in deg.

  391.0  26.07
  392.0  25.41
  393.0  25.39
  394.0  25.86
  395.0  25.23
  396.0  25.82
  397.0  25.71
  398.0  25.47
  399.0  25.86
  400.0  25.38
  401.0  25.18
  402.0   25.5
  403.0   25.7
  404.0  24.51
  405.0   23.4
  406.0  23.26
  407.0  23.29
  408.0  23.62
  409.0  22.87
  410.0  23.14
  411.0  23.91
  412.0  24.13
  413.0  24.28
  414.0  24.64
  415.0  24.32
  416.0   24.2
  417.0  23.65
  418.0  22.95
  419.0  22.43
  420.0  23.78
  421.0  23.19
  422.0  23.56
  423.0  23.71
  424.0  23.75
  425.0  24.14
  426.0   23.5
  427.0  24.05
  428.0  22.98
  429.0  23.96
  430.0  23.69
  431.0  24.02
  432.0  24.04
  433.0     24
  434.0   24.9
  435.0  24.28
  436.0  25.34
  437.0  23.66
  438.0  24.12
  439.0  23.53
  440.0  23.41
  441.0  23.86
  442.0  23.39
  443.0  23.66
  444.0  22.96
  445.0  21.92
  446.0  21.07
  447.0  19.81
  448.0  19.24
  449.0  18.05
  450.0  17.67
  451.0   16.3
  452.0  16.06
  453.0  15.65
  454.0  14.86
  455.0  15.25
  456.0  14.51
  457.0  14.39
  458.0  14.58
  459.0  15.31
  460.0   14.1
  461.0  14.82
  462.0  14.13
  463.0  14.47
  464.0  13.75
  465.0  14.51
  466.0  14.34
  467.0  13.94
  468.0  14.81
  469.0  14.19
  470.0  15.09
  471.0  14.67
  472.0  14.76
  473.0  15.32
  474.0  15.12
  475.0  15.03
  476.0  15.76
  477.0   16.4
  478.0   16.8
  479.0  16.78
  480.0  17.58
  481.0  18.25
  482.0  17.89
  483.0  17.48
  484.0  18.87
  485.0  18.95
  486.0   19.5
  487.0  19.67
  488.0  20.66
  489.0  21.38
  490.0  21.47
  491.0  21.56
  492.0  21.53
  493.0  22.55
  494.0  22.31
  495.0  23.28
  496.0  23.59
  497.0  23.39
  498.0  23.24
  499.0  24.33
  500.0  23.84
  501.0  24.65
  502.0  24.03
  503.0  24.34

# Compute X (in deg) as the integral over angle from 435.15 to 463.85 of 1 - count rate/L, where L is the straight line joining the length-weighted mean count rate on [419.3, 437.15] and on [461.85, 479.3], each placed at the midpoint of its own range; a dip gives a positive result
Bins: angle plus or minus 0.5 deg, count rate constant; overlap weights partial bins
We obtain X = 1.2 deg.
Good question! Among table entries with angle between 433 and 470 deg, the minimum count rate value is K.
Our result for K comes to 13.75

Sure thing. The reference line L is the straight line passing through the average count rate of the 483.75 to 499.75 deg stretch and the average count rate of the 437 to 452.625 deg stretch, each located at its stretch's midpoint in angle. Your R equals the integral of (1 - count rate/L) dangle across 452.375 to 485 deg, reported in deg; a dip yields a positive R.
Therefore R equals 9.03 deg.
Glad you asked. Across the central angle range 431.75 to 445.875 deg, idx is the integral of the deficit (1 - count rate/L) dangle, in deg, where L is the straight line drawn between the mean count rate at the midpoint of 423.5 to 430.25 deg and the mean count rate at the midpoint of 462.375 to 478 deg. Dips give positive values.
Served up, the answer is -1.62 deg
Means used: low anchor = 23.7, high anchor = 14.9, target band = 23.7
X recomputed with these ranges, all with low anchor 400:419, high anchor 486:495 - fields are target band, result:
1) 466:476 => 3.3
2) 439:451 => 0.9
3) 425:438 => -0.4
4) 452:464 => 4.1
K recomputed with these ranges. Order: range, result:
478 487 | 16.78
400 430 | 22.43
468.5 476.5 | 14.19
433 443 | 23.39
